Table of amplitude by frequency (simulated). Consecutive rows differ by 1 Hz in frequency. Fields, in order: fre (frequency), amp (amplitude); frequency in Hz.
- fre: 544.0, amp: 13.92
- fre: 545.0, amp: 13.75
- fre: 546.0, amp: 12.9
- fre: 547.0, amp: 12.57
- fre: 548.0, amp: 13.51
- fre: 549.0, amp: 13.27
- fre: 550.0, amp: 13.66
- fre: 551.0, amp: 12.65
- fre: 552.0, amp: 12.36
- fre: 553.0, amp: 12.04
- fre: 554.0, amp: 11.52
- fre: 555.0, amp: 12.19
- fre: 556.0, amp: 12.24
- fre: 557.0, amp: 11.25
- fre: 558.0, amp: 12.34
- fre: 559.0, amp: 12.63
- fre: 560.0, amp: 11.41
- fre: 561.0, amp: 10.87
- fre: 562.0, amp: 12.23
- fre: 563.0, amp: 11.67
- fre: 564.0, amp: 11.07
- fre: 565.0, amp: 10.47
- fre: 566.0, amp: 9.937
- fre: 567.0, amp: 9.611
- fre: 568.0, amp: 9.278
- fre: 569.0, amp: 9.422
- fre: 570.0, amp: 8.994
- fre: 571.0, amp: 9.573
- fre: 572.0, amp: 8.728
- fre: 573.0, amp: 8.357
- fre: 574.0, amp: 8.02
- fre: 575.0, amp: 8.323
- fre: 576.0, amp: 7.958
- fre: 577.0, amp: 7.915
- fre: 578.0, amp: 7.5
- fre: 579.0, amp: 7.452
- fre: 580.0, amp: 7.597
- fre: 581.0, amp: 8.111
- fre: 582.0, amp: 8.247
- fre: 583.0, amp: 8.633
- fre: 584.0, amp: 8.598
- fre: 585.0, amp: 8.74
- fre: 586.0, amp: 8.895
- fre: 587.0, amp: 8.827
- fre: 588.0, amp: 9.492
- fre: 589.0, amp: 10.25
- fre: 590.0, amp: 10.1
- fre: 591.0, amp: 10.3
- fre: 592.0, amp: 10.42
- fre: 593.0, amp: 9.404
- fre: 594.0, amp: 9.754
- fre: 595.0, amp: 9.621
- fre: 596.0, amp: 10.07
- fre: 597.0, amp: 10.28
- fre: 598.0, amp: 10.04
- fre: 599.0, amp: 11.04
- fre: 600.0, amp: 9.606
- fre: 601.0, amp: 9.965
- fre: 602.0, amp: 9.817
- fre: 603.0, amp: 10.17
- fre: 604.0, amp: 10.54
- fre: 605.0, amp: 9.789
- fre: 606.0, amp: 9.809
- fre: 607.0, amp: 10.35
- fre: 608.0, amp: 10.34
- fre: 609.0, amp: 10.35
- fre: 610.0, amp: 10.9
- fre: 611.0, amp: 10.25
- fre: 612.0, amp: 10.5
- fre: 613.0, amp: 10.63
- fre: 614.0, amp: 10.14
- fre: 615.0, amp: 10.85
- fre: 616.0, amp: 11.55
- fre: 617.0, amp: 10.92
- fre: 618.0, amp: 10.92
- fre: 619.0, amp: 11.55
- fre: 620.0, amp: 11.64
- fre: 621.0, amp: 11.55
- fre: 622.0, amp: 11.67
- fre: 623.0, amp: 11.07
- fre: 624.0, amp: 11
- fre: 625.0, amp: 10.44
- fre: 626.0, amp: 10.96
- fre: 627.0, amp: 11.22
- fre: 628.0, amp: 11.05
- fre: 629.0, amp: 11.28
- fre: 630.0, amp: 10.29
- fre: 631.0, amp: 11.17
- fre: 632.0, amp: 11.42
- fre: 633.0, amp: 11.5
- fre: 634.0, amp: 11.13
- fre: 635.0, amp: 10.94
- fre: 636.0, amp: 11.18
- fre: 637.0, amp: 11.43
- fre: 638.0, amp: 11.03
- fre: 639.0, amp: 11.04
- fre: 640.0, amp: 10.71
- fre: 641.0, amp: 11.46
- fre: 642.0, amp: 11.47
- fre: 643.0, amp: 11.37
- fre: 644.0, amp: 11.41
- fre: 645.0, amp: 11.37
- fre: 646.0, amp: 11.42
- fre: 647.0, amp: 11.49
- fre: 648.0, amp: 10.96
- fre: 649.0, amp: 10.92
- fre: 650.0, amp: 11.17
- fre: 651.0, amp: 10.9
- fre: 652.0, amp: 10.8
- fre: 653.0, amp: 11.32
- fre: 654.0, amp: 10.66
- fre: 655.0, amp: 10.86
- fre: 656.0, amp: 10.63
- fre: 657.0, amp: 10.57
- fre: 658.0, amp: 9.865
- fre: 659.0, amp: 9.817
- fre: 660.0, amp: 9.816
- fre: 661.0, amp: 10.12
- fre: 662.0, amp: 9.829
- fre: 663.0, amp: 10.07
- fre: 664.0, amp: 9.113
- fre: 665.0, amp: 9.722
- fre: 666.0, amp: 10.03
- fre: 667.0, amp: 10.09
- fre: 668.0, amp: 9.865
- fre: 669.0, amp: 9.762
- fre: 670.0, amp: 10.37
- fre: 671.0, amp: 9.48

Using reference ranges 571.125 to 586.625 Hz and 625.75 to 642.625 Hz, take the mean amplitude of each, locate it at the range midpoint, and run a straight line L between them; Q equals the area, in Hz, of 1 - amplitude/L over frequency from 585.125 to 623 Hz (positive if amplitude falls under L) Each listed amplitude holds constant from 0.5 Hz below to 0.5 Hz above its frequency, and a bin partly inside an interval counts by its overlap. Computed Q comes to -3.0 Hz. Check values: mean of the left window 8.24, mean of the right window 11.1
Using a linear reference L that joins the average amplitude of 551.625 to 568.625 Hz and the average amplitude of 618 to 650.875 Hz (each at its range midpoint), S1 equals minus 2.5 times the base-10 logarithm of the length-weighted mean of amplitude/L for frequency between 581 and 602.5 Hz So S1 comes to 0.176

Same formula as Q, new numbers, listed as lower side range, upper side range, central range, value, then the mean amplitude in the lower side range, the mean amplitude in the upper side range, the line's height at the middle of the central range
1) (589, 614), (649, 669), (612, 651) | -3.4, 10.2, 10.3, 10.2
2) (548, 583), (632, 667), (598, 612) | 0.4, 10.3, 10.8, 10.5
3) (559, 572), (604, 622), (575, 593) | 3.0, 10.4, 10.7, 10.5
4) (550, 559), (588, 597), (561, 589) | 4.9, 12.2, 9.98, 11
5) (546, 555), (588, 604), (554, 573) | 2.0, 12.7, 10.1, 11.9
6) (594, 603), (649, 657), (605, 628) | -1.1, 10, 10.9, 10.3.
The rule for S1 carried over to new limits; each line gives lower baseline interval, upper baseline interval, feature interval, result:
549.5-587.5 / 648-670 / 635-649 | -0.10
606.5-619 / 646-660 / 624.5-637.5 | -0.04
